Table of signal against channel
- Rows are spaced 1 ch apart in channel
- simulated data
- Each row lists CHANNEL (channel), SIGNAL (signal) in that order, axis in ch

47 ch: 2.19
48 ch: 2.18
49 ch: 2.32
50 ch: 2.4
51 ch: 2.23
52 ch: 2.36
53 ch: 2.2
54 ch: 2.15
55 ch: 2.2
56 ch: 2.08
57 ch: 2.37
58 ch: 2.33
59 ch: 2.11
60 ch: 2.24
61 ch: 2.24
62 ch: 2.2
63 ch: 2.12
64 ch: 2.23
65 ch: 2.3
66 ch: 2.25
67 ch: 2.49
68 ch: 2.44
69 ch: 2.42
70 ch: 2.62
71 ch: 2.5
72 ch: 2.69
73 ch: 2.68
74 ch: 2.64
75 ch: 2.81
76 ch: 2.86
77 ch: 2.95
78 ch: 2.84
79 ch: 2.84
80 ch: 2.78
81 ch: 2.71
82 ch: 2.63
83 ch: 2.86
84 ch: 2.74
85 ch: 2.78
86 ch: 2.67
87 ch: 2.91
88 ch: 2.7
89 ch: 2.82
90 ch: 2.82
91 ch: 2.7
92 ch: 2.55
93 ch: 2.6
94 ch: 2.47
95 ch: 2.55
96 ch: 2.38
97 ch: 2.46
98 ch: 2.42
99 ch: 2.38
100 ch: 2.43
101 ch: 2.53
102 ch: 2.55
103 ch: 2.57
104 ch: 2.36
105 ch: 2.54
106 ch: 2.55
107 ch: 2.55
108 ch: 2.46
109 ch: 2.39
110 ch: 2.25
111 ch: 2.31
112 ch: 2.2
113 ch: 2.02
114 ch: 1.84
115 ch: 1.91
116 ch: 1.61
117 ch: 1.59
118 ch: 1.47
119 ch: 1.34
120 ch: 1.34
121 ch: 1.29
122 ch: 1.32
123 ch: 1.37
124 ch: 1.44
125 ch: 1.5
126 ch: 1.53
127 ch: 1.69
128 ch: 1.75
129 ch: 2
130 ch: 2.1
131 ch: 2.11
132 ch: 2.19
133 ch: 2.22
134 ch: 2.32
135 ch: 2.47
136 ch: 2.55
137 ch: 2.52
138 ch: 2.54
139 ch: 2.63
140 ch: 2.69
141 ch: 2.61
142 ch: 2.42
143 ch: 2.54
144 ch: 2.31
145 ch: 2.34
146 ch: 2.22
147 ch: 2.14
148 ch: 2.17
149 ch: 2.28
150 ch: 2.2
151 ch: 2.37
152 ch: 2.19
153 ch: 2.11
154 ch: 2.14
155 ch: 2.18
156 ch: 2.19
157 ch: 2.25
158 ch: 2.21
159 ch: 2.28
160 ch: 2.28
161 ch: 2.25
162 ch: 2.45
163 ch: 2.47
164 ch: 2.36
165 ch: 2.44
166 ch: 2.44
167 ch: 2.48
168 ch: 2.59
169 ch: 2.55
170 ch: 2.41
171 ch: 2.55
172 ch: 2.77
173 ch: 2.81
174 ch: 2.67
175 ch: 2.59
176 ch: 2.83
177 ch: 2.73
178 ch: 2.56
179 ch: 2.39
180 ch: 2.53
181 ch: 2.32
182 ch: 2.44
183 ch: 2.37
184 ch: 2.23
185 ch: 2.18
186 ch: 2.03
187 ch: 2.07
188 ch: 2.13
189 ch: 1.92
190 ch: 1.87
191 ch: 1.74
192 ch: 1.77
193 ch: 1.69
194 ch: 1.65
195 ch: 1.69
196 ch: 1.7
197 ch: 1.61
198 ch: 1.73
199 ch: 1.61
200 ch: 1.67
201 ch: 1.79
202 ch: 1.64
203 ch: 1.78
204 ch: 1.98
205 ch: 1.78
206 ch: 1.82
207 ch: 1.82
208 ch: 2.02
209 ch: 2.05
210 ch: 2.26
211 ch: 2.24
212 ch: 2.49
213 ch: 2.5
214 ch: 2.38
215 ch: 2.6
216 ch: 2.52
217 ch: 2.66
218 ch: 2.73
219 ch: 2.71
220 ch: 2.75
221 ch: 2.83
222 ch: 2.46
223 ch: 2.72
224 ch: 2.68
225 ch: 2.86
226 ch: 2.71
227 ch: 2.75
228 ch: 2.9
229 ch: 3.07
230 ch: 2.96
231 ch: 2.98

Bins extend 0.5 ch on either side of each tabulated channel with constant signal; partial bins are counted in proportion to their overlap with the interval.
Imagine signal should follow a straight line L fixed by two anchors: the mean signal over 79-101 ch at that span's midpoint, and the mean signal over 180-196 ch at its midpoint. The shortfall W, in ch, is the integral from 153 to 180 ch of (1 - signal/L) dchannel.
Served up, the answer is -3.8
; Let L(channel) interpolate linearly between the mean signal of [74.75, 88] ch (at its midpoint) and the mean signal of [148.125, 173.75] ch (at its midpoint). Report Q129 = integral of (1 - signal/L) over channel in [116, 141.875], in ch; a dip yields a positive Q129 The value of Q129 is 6.0 ch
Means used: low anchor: 2.79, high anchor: 2.37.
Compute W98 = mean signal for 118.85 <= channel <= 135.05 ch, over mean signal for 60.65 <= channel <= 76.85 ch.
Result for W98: 0.71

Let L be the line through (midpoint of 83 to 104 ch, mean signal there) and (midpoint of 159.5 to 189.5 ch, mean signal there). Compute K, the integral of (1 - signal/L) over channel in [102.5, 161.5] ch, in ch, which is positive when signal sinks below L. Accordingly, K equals 9.3 ch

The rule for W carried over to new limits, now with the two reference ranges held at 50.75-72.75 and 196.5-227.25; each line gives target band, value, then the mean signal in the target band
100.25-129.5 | 4.5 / 1.94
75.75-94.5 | -3.6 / 2.75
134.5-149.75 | -0.9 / 2.42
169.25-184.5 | -1.8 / 2.55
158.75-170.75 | -0.8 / 2.42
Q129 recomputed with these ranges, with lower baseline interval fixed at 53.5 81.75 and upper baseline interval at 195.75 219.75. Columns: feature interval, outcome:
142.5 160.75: 0.02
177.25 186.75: -0.77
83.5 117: -0.80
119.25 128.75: 3.43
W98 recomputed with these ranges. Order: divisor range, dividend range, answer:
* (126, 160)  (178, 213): 0.88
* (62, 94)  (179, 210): 0.73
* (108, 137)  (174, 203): 1.09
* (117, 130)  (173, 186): 1.62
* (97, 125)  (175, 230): 1.10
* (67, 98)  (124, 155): 0.83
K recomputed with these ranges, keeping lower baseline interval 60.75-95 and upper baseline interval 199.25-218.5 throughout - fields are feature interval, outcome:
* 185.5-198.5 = 2.3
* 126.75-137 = 1.0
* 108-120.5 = 3.0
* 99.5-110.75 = 0.2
